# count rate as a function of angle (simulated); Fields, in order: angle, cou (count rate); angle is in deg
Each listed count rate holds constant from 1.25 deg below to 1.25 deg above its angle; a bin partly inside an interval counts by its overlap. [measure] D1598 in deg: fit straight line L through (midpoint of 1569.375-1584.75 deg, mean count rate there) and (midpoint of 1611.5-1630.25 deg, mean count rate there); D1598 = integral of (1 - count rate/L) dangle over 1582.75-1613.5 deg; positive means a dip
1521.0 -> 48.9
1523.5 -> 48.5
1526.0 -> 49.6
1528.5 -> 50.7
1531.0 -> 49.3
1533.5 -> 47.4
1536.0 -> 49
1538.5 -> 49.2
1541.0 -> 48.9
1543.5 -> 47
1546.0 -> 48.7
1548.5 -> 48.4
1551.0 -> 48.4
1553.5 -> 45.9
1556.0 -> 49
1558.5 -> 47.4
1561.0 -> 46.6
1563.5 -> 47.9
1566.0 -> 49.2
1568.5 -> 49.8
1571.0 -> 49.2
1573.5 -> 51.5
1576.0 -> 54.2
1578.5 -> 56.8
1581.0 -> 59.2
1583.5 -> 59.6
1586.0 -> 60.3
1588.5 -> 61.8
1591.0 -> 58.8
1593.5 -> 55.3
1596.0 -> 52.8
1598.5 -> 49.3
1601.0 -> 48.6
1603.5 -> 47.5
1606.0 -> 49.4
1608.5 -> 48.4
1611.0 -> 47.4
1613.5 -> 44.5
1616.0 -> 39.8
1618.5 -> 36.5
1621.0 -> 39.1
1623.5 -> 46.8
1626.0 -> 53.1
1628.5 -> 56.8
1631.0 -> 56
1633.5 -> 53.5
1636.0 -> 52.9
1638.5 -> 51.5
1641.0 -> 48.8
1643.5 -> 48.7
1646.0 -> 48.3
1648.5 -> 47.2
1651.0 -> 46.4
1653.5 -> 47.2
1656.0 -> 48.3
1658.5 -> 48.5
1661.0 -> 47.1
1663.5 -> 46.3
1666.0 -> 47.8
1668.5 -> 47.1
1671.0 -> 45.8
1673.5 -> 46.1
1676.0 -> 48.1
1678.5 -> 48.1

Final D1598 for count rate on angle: -1.4 deg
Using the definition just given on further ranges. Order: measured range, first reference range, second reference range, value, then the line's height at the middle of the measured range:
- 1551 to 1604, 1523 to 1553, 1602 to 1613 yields -4.5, 48.3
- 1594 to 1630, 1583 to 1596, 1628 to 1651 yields 5.1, 55.2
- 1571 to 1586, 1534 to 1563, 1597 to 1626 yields -2.9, 46.9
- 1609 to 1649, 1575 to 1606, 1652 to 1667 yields 2.0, 50.9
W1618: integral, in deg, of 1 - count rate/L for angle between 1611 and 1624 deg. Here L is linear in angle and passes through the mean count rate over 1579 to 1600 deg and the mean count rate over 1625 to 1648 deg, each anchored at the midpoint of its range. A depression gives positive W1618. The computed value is 2.99 deg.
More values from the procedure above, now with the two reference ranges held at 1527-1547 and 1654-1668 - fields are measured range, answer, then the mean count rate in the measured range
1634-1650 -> -0.7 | 49.7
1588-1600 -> -1.7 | 55.1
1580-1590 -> -2.5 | 60.2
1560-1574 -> -0.1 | 48.9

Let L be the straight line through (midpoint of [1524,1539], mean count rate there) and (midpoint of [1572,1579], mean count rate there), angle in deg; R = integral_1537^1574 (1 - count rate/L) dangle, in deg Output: 2.3 deg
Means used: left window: 49.2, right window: 53.7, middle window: 48.4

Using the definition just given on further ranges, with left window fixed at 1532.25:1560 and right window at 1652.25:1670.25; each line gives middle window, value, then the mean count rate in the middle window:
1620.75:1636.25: -1.4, 51.8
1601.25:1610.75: -0.1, 48.3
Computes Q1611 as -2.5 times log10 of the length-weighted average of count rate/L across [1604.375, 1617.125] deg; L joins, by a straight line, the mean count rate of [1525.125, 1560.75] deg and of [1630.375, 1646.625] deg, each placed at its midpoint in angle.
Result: 0.10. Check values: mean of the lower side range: 48.4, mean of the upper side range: 51.3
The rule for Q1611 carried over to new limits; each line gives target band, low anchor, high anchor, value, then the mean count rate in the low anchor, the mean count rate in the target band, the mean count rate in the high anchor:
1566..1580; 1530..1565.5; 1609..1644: -0.09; 48.1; 52.1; 48.2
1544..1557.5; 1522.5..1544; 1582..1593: 0.09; 48.9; 48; 59.8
